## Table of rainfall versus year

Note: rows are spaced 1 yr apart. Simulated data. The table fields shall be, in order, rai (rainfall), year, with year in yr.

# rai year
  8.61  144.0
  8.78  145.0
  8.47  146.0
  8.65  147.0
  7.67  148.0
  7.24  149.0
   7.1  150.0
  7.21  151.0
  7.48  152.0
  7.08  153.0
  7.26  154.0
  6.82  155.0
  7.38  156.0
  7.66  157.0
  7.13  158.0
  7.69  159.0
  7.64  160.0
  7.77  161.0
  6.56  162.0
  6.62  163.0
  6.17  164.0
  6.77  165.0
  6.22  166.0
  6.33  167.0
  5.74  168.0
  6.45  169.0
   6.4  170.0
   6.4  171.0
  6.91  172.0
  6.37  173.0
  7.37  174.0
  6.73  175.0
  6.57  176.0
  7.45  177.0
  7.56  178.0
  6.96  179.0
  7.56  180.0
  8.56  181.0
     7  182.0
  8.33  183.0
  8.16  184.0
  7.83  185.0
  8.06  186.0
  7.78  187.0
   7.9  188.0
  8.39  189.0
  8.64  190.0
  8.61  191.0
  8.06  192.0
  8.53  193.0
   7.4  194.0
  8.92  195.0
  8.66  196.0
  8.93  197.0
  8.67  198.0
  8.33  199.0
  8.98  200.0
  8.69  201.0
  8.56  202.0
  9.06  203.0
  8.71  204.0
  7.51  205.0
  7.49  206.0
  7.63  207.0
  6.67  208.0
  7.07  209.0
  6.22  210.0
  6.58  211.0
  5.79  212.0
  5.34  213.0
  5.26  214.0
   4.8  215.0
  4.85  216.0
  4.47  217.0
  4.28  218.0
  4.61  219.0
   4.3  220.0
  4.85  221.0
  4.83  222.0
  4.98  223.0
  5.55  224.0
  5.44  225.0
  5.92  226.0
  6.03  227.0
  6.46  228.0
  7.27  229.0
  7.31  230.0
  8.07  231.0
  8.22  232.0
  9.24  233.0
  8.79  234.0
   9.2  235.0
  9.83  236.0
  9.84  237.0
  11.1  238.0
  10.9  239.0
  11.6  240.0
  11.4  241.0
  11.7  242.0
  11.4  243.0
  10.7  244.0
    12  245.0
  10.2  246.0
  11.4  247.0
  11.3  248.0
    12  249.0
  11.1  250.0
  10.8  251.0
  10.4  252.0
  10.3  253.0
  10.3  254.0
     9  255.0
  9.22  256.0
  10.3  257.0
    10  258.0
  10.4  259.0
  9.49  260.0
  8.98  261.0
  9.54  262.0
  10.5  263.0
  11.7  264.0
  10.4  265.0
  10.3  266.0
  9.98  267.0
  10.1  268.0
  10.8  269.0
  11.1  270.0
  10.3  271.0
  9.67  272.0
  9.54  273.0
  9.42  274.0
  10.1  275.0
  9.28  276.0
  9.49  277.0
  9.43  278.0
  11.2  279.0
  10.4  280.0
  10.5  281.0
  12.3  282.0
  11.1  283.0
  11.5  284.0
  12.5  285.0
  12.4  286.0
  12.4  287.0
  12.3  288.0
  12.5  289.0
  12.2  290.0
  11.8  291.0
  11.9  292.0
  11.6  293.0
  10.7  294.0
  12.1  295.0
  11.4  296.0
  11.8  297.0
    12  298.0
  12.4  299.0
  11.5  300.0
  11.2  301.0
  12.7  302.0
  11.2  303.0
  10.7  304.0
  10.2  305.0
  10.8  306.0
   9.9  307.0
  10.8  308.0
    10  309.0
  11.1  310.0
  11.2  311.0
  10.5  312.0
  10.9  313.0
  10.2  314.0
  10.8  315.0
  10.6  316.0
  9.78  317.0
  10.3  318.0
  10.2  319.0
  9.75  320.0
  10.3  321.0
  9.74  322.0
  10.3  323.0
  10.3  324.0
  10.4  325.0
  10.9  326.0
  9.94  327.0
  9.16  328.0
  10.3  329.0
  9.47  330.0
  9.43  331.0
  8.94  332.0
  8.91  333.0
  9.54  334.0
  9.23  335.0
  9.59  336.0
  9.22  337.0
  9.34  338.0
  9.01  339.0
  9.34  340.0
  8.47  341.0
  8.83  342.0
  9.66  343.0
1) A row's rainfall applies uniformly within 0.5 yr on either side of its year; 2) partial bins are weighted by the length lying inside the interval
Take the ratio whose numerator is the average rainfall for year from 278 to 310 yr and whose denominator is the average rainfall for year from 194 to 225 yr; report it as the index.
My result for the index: 1.7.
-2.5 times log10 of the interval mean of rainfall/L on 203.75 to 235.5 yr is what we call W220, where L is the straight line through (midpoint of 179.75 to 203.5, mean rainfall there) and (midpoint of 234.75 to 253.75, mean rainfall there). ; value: 0.46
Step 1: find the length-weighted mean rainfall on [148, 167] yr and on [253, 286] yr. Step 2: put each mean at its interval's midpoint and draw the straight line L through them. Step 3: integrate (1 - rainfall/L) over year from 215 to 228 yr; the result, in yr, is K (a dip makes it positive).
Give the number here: 5.6 yr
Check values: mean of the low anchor 7.09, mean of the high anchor 10.3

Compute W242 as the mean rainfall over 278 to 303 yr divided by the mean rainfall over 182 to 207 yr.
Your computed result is 1.41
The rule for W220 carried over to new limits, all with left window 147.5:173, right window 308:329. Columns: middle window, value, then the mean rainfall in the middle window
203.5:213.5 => 0.16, 6.9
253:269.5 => -0.11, 10.1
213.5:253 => 0.04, 8.29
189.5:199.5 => -0.11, 8.47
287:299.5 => -0.21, 11.9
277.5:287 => -0.18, 11.3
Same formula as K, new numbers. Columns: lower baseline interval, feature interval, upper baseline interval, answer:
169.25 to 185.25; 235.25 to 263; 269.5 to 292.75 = -2.0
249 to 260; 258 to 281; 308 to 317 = 0.5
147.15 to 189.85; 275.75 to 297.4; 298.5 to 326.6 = -3.0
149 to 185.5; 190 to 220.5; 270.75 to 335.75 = 3.5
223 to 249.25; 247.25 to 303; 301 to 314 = -4.2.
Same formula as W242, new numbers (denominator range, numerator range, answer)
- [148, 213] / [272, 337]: 1.43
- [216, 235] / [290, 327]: 1.76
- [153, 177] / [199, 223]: 0.93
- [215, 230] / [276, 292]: 2.14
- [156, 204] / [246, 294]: 1.41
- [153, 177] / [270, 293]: 1.61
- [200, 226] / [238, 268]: 1.71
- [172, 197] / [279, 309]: 1.47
